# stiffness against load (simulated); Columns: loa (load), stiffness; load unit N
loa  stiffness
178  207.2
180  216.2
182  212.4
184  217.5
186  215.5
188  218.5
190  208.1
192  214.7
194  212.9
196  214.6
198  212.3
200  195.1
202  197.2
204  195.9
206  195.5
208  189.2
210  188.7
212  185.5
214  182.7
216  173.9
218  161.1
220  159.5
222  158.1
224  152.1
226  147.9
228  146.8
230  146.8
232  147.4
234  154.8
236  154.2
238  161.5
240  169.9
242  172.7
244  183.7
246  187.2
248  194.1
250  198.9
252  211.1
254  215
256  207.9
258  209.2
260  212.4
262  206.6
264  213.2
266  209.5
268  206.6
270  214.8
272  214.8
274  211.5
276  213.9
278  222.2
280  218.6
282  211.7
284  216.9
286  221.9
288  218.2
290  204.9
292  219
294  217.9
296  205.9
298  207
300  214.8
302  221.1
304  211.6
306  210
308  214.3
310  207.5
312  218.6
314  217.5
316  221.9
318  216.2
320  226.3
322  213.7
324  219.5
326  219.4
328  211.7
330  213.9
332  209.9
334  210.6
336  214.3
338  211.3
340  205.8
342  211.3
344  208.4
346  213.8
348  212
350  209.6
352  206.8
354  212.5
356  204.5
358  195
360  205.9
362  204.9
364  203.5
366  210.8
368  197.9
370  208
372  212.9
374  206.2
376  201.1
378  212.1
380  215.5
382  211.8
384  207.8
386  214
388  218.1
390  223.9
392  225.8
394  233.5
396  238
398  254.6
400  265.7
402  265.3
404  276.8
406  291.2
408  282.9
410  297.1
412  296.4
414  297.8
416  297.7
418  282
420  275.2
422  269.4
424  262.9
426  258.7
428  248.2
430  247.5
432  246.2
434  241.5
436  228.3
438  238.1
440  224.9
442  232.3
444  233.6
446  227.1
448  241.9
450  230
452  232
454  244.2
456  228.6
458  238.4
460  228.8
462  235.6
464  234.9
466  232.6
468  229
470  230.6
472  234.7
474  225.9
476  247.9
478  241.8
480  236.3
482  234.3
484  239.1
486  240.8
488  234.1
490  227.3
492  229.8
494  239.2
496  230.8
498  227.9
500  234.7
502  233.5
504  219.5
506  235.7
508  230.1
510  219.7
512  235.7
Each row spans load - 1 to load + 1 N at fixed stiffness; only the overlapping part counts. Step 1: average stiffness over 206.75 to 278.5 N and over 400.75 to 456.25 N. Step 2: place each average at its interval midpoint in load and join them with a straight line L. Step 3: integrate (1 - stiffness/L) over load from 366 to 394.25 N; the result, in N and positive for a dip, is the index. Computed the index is 3.1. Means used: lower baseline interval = 185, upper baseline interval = 257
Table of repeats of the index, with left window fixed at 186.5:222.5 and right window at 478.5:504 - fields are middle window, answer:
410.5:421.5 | -3.27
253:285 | -1.66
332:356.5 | 0.31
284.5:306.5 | -0.85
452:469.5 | -0.35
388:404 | -1.75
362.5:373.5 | 0.49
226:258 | 3.50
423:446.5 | -1.61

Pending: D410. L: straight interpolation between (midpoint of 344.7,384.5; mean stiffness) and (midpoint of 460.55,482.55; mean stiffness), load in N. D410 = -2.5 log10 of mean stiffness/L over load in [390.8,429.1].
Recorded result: -0.22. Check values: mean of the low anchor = 208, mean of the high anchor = 235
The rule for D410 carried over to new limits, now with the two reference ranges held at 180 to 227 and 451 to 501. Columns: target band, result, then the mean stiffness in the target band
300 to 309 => -0.03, 214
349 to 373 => 0.05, 206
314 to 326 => -0.05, 219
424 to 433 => -0.11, 252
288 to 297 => -0.03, 213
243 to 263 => -0.01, 203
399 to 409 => -0.23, 276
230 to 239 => 0.27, 154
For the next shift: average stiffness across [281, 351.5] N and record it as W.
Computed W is 214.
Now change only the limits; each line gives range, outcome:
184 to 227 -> 190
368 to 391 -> 211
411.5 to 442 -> 259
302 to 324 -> 216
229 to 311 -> 201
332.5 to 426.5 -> 233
